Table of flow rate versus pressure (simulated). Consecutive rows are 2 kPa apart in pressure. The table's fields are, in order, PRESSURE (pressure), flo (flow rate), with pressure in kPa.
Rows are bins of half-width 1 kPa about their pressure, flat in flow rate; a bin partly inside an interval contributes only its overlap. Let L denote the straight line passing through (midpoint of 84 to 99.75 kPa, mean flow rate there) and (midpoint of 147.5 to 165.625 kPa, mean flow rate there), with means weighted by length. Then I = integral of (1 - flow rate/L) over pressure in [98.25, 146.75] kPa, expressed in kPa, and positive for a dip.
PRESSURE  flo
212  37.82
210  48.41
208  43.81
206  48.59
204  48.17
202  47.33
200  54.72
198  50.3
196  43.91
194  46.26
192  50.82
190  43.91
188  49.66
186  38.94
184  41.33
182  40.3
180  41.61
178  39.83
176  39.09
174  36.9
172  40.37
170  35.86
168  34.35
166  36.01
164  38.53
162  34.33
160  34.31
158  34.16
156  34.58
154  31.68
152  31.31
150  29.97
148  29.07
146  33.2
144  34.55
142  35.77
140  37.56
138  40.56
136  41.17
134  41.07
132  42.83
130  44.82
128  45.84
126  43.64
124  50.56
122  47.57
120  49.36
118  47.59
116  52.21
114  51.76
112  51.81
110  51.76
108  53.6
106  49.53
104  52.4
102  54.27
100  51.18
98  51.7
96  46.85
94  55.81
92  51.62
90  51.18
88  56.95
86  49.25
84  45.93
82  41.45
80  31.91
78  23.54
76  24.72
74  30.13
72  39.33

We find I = -3.5 kPa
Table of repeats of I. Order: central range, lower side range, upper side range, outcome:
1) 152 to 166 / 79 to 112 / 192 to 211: 4.1 kPa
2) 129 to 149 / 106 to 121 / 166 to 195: 3.9 kPa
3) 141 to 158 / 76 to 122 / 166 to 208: 4.8 kPa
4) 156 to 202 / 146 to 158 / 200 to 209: -1.2 kPa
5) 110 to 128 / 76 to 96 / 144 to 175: -4.2 kPa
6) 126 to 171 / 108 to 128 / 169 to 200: 9.7 kPa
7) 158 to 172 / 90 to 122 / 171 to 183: 2.0 kPa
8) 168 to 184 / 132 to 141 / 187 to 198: 2.2 kPa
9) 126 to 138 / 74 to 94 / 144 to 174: -1.9 kPa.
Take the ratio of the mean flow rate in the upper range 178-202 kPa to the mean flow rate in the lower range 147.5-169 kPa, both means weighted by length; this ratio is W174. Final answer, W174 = 1.35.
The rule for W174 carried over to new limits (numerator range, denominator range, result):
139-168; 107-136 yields 0.71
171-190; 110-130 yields 0.84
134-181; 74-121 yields 0.76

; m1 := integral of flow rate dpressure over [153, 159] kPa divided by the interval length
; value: 33.5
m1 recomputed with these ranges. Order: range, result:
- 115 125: 49.5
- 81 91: 49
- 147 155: 30.5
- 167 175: 36.9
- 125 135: 43.6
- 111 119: 50.8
